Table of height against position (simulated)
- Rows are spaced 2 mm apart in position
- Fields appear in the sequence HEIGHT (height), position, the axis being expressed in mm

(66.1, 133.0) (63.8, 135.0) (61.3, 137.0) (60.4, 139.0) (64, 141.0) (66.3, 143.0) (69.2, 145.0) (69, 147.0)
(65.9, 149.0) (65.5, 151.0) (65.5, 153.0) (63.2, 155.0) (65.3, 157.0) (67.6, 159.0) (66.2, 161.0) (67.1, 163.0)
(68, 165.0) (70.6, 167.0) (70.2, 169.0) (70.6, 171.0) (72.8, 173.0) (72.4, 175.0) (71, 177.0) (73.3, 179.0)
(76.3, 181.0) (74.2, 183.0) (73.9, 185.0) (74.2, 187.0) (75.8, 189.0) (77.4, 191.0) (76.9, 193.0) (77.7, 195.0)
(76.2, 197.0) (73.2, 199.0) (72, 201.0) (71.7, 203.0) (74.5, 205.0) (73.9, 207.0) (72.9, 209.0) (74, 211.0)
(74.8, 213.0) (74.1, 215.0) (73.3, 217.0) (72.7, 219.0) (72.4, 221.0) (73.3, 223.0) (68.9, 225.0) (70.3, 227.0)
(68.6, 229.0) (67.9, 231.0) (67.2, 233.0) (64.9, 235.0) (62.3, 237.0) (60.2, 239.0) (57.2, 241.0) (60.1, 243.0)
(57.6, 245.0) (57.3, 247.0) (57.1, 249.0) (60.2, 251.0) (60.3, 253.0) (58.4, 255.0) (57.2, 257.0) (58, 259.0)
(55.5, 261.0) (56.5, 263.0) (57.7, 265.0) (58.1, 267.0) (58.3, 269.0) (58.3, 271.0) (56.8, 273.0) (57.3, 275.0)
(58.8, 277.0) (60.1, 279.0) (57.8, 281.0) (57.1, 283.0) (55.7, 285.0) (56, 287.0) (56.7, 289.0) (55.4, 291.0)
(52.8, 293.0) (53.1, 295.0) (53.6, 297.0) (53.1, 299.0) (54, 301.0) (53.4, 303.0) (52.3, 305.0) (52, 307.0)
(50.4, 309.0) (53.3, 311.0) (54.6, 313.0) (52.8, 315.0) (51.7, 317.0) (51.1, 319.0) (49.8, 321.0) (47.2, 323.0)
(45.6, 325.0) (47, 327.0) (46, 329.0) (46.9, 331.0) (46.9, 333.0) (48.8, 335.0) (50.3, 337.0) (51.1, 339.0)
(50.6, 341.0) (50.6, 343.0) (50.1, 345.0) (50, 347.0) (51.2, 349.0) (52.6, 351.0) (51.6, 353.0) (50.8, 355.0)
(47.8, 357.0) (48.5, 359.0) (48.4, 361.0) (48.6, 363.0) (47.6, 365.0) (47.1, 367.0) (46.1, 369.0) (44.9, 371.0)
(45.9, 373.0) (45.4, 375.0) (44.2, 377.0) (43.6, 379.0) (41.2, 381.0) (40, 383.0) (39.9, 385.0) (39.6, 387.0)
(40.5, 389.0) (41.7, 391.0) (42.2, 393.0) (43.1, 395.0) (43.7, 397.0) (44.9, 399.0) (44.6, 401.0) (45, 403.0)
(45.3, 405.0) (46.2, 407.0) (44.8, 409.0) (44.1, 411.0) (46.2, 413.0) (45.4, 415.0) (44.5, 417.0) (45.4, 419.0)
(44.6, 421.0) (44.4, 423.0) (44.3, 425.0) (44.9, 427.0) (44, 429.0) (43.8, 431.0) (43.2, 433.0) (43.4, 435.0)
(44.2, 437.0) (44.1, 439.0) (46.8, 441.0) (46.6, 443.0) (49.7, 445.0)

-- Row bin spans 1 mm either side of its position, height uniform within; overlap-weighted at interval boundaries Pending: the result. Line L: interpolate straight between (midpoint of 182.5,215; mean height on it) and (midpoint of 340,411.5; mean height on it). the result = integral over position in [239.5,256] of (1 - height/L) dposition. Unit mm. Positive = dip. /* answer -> 2.0 mm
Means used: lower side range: 74.6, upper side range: 45.9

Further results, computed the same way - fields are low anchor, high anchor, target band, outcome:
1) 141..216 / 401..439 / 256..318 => 4.1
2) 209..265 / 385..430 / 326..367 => 1.6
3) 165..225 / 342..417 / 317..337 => 2.1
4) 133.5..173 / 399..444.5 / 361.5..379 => 1.0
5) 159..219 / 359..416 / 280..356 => 3.7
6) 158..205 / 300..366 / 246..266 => 1.2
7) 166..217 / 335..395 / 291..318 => 1.5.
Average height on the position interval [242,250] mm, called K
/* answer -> 58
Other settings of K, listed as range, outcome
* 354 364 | 48.8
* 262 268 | 57.4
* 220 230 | 70.7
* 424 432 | 44.2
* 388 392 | 41.1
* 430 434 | 43.5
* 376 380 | 43.9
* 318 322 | 50.5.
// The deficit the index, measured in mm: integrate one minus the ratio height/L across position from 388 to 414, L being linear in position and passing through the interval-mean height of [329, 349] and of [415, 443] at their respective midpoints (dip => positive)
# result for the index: 1.1 mm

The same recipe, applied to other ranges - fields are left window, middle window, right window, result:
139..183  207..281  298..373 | -4.5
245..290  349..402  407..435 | 3.5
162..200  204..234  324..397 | -1.9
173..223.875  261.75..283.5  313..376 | 1.2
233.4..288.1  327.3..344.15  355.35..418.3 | 0.5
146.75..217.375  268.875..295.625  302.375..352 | 0.1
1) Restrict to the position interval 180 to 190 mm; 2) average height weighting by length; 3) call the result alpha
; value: 74.9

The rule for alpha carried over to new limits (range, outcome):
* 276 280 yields 59.5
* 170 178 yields 71.7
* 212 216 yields 74.4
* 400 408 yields 45.3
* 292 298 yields 53.2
